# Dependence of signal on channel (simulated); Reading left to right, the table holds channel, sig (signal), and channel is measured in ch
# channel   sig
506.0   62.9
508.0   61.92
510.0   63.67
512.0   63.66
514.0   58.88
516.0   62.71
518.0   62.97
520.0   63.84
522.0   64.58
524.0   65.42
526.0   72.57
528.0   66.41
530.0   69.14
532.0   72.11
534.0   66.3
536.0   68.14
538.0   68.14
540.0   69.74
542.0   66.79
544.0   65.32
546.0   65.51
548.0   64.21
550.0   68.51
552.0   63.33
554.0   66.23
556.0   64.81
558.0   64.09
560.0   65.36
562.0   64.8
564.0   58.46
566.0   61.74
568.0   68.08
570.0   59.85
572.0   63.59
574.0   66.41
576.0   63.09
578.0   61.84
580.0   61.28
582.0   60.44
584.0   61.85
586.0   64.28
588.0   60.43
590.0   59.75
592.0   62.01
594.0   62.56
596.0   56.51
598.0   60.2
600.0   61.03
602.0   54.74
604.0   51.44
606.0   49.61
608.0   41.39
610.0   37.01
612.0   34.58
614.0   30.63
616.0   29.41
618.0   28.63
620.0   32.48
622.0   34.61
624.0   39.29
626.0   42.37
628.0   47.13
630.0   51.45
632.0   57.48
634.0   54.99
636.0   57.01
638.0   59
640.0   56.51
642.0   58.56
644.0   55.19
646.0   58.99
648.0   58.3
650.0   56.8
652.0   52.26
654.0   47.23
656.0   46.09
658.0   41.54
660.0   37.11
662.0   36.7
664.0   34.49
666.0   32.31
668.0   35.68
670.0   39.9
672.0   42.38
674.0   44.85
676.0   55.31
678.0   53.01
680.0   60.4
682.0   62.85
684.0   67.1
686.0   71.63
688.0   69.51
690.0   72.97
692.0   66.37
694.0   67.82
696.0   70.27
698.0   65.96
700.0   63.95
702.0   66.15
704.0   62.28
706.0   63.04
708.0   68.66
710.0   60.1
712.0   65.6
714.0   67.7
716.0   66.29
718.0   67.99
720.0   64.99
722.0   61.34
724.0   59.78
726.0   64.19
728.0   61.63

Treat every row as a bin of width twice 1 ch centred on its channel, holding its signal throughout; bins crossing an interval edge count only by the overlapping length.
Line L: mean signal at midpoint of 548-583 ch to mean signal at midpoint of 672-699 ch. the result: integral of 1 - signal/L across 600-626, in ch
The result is 9.73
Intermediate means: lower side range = 63.7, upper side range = 62.9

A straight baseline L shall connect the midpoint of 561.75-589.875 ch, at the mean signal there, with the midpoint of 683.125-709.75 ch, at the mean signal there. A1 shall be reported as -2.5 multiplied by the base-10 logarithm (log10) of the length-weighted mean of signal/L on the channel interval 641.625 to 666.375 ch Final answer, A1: 0.35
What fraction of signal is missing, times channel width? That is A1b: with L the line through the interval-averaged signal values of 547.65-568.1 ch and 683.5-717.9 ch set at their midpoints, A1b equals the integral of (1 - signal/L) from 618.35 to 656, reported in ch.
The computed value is 8.7 ch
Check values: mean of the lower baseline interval 64.4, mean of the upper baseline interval 66.8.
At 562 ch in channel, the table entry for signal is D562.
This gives 64.8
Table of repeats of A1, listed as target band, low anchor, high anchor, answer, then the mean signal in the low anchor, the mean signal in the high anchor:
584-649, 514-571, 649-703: 0.17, 65.6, 54.1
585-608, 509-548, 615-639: -0.13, 66.1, 44.5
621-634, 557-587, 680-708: 0.37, 63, 66.7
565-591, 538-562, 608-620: -0.22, 65.9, 32.9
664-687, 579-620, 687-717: 0.23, 50.9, 66.4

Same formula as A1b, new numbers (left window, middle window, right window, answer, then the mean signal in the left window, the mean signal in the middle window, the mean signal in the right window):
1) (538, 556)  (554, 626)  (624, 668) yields 6.2 ch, 66.2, 54.2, 49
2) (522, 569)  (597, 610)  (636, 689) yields 1.6 ch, 66.3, 51.8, 51.4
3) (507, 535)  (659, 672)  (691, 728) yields 5.7 ch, 65.3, 36.5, 65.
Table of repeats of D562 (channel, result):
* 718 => 67.99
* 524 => 65.42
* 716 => 66.29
